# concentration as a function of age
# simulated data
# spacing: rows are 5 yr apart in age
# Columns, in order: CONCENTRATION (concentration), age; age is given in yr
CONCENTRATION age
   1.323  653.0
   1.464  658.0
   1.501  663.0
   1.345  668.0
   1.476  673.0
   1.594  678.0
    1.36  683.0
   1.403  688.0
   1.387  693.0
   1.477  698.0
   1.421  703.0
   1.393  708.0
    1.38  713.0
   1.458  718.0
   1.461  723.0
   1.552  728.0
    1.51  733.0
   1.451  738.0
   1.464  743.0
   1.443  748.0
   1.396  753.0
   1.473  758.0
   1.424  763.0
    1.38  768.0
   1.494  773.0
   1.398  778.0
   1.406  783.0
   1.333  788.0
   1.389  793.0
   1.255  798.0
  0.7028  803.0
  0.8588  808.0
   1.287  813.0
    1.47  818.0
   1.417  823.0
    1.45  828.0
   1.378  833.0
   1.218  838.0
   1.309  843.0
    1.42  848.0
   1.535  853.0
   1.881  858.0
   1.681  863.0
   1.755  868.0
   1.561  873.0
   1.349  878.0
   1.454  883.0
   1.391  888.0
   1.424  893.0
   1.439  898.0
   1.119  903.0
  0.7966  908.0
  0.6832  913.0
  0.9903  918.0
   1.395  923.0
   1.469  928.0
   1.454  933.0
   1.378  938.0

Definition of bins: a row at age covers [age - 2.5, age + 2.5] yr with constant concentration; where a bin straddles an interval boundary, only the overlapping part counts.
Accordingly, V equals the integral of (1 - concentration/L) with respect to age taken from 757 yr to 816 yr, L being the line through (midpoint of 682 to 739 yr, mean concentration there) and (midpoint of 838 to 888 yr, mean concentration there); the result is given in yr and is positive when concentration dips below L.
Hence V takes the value 8.0 yr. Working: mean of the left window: 1.44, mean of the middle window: 1.28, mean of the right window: 1.52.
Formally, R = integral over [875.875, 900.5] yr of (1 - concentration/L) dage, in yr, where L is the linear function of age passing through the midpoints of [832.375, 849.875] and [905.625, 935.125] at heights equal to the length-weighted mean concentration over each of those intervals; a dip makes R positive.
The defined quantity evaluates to -4.2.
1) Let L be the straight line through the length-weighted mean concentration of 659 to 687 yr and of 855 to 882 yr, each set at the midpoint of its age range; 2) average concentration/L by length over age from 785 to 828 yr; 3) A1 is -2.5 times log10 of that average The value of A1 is 0.27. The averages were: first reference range 1.45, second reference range 1.63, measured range 1.23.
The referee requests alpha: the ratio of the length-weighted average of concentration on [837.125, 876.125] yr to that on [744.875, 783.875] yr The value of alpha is 1.09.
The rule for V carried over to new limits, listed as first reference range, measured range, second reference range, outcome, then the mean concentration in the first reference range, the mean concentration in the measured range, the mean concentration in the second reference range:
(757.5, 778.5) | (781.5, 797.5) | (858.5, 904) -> 1.0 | 1.43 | 1.36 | 1.49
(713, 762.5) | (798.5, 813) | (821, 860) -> 5.2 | 1.46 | 0.933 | 1.45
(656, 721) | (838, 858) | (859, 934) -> -1.4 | 1.44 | 1.45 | 1.34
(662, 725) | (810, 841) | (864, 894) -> 2.5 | 1.43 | 1.36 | 1.5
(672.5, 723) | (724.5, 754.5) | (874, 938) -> -1.5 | 1.43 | 1.47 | 1.26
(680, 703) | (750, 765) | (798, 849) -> -1.2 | 1.41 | 1.43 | 1.25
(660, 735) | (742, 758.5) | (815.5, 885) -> 0.3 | 1.45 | 1.44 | 1.49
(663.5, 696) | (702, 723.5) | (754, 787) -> 0.2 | 1.43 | 1.42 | 1.42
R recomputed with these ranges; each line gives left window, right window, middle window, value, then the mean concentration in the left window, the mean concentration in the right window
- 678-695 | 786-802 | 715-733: -1.7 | 1.41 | 1.27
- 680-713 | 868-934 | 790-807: 3.1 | 1.41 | 1.29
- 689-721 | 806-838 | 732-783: -2.6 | 1.42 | 1.31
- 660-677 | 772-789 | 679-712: 0.7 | 1.45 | 1.41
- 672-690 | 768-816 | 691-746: -2.6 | 1.46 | 1.25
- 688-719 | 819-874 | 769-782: 0.3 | 1.42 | 1.51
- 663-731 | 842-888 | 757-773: 0.6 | 1.44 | 1.55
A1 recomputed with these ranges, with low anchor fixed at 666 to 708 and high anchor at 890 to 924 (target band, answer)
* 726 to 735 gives -0.122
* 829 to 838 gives -0.107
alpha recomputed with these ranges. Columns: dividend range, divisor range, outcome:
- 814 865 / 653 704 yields 1.02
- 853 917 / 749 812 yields 1.06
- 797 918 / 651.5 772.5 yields 0.92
